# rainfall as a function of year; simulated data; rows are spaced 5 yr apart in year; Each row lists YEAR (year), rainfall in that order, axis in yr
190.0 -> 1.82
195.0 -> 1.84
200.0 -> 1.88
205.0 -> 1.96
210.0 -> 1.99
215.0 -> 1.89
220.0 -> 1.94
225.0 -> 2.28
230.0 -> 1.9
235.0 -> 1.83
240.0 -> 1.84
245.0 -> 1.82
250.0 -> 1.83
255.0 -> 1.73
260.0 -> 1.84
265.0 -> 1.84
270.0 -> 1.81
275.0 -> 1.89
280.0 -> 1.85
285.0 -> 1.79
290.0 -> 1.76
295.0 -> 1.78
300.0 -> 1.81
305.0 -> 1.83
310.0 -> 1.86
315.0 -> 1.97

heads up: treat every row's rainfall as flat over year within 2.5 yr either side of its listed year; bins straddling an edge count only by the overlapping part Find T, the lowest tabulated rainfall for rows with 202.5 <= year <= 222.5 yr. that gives 1.89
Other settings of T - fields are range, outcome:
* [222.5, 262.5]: 1.73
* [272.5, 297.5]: 1.76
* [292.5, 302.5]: 1.78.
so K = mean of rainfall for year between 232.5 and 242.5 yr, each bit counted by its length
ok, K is 1.84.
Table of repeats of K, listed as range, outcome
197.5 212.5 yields 1.94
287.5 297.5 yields 1.77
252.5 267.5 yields 1.8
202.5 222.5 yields 1.94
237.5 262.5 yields 1.81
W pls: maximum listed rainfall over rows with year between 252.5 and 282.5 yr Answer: 1.89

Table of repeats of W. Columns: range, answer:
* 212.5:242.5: 2.28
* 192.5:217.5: 1.99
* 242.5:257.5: 1.83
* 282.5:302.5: 1.81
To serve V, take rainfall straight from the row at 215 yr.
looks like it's 1.89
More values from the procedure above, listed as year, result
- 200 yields 1.88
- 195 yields 1.84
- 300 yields 1.81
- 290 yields 1.76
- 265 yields 1.84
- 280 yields 1.85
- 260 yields 1.84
